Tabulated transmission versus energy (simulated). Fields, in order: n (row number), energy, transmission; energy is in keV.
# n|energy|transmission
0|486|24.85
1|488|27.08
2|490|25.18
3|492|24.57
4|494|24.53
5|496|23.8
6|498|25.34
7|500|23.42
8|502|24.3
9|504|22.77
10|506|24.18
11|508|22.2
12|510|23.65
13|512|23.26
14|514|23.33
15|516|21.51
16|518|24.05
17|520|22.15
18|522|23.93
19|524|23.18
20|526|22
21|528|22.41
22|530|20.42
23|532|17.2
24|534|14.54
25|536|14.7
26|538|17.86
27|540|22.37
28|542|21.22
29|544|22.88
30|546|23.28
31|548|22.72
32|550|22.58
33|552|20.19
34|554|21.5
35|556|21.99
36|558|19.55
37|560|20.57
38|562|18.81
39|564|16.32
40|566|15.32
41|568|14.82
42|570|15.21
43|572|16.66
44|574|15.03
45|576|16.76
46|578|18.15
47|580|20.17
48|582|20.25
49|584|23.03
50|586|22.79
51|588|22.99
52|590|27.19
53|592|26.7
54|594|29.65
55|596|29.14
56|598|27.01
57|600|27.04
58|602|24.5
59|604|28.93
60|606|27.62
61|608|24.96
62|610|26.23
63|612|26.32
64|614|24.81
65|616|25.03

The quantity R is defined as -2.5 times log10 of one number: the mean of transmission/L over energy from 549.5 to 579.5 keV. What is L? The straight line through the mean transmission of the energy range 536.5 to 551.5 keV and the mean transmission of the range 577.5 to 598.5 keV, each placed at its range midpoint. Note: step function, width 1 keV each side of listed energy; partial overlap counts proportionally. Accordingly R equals 0.24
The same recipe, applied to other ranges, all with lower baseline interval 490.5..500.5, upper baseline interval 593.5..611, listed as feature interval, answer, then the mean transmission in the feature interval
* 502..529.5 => 0.089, 23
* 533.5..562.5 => 0.252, 20.4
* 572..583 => 0.425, 17.9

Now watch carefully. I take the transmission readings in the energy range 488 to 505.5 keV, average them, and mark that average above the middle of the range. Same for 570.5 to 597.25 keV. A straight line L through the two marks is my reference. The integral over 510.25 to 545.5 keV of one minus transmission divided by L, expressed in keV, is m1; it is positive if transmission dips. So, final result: 3.7 keV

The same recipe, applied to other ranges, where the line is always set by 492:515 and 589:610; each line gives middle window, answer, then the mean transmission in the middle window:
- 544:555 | 1.4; 22.1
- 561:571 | 3.8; 16.1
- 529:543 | 3.7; 18.3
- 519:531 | 1.1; 22.3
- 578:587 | 1.8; 21.2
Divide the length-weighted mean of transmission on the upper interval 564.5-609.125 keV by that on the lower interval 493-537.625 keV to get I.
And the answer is 1.01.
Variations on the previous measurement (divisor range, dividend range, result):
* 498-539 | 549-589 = 0.88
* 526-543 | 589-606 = 1.45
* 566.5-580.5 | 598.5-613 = 1.61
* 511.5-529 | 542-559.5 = 0.95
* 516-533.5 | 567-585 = 0.82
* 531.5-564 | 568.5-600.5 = 1.11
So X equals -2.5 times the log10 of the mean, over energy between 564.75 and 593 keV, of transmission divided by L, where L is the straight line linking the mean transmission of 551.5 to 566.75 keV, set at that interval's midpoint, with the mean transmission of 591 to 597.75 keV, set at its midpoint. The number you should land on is 0.25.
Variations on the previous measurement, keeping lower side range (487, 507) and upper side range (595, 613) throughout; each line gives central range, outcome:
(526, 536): 0.33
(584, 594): 0.06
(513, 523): 0.09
